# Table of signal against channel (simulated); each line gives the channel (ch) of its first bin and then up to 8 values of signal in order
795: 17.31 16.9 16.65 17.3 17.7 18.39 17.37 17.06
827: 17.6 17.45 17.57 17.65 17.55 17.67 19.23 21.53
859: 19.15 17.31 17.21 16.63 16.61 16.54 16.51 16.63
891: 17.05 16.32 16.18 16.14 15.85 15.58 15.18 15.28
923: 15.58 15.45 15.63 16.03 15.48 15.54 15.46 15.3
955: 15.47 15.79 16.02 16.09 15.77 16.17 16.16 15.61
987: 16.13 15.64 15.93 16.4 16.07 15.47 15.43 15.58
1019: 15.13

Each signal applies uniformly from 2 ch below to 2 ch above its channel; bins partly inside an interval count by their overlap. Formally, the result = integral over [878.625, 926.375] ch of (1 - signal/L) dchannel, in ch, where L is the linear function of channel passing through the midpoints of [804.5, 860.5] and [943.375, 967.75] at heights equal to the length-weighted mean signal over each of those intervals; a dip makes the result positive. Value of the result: 1.9 ch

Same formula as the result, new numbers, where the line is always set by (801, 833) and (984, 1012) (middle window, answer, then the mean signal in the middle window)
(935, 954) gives 0.96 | 15.5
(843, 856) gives -1.41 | 19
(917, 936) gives 1.06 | 15.6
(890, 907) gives 0.42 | 16.3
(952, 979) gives 0.45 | 15.9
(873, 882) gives 0.18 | 16.6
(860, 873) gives -0.15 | 17.2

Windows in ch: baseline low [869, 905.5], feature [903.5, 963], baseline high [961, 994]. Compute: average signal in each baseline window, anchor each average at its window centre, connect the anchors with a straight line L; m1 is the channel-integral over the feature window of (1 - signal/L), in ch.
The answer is 2.4 ch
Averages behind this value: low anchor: 16.5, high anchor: 15.9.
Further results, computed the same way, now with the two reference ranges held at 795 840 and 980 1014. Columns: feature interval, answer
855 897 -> -0.77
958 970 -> 0.12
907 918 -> 0.74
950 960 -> 0.43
